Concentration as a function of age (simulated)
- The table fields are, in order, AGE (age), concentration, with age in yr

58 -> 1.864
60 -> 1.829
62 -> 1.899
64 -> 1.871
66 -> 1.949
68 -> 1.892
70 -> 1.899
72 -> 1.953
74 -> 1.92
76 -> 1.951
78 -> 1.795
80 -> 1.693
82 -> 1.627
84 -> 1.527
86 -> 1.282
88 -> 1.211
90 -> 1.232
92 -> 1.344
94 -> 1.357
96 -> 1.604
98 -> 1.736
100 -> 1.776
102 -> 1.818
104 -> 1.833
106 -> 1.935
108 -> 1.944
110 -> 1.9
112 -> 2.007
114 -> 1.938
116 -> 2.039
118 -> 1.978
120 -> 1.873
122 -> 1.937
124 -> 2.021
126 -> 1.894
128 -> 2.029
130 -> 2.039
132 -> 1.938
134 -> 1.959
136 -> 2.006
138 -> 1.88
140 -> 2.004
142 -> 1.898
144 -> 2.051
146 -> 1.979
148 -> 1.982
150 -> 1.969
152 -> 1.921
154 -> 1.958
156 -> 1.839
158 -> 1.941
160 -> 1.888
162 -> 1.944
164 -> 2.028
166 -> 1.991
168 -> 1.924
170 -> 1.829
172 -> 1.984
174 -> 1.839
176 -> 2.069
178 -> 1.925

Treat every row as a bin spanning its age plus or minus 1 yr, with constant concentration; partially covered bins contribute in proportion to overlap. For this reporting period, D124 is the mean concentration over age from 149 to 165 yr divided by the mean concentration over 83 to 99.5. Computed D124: 1.36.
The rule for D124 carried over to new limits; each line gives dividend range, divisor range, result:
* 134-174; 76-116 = 1.16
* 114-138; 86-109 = 1.23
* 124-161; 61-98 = 1.17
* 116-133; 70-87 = 1.14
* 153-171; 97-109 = 1.05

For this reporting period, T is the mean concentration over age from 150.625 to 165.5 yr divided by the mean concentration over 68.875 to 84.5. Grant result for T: 1.07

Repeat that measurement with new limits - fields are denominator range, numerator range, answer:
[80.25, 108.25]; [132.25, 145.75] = 1.24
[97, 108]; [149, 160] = 1.05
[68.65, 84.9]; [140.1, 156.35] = 1.09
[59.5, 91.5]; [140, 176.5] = 1.14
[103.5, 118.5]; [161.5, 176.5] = 1.00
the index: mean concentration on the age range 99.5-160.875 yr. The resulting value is 1.94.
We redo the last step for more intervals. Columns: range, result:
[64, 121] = 1.75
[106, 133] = 1.96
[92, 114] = 1.78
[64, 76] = 1.92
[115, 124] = 1.96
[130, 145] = 1.97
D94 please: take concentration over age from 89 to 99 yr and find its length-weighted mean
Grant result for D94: 1.45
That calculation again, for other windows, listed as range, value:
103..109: 1.9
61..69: 1.9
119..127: 1.93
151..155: 1.94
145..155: 1.96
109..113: 1.95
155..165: 1.93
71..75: 1.94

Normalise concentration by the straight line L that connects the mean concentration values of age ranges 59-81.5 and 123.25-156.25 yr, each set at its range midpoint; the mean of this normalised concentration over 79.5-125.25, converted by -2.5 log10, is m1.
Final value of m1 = 0.12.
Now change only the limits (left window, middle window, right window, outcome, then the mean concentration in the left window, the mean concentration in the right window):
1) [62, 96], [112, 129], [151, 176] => -0.10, 1.66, 1.93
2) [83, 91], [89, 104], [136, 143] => -0.10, 1.31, 1.94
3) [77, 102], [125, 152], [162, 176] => -0.11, 1.53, 1.94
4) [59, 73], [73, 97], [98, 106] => 0.20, 1.9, 1.82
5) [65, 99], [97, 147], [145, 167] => -0.07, 1.65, 1.95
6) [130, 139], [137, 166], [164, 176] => 0.00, 1.96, 1.94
